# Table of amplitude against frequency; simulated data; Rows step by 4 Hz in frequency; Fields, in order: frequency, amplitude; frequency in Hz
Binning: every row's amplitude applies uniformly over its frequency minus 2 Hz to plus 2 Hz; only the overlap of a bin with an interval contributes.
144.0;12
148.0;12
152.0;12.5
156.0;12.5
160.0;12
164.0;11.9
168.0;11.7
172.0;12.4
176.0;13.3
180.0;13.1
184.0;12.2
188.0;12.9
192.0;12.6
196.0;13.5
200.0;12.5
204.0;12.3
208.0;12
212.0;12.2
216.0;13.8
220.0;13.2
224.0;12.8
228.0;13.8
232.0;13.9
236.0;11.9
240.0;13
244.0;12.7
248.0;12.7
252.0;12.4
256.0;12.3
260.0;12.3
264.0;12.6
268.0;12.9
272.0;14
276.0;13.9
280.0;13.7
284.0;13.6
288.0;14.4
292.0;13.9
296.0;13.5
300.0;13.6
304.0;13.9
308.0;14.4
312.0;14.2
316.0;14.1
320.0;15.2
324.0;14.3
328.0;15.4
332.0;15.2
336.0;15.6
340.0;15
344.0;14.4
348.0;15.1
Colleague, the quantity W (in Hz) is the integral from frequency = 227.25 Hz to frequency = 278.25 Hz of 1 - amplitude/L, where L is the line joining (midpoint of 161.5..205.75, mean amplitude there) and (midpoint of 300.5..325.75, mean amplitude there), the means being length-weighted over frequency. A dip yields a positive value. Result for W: 2.1 Hz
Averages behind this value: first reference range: 12.6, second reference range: 14.3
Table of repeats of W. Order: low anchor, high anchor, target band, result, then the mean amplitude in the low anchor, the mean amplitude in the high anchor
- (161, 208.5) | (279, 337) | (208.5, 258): 1.4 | 12.5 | 14.3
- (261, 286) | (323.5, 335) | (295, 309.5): 0.4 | 13.4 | 15.1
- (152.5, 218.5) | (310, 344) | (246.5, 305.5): 3.0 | 12.6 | 14.8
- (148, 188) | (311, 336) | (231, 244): 0.6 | 12.4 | 14.8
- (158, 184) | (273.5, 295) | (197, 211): 0.5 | 12.4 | 13.9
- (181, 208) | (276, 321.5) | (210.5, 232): -0.4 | 12.6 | 14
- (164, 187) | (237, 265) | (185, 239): -1.5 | 12.5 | 12.5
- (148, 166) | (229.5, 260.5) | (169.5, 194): -0.8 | 12.2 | 12.7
